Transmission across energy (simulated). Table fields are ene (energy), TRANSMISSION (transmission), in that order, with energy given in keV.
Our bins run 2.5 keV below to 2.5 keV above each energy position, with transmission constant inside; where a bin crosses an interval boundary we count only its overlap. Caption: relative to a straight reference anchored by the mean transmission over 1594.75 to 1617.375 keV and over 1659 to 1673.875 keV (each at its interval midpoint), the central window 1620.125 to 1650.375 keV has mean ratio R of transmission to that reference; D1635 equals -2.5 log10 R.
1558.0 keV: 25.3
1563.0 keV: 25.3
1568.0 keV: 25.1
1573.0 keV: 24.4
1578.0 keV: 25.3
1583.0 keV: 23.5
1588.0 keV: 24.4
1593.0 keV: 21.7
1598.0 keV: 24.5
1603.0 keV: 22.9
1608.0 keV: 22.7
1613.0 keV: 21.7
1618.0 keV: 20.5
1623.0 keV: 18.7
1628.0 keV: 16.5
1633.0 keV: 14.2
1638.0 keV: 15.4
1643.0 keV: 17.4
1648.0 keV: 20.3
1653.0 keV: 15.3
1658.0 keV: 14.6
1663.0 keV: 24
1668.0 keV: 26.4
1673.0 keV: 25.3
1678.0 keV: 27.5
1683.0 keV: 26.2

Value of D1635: 0.34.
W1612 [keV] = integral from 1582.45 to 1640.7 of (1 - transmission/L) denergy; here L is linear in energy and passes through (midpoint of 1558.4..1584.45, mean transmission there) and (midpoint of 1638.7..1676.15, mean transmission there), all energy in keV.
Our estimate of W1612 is 6.1 keV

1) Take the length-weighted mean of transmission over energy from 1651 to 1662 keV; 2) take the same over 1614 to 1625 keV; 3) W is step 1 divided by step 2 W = 0.8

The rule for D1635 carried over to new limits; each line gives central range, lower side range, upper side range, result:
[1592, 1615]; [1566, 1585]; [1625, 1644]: -0.12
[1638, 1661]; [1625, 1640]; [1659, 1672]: 0.16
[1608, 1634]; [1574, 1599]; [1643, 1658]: 0.08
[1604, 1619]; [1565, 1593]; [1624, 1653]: -0.09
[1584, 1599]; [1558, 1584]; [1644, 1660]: -0.03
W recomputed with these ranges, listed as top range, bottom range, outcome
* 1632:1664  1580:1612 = 0.74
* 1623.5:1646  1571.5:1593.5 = 0.68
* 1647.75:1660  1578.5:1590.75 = 0.67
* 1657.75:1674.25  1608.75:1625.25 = 1.14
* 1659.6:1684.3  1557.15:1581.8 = 1.02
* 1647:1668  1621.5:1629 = 1.10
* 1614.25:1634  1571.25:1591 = 0.74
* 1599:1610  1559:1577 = 0.92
